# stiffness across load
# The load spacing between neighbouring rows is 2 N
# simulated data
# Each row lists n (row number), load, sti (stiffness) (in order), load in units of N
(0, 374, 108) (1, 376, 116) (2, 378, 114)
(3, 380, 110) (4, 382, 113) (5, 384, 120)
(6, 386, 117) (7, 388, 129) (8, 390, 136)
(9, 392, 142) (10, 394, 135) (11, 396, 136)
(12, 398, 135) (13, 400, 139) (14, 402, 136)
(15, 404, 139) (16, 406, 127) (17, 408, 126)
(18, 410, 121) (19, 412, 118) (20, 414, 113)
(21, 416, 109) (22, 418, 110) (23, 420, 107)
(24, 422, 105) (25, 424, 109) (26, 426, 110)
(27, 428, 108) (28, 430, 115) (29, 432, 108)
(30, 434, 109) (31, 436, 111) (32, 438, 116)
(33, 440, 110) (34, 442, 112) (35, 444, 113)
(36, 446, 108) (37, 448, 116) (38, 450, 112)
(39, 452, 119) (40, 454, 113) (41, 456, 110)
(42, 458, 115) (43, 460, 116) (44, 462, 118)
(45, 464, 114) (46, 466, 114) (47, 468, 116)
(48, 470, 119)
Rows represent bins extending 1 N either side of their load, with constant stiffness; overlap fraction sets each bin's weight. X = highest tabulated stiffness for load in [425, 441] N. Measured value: 116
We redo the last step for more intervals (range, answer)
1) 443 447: 113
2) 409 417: 121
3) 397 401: 139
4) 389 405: 142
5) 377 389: 129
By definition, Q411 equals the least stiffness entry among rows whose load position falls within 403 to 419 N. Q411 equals 109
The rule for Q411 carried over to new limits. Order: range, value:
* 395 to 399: 135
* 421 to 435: 105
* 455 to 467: 110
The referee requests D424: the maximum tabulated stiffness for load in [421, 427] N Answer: 110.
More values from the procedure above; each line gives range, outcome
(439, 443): 112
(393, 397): 136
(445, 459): 119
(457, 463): 118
